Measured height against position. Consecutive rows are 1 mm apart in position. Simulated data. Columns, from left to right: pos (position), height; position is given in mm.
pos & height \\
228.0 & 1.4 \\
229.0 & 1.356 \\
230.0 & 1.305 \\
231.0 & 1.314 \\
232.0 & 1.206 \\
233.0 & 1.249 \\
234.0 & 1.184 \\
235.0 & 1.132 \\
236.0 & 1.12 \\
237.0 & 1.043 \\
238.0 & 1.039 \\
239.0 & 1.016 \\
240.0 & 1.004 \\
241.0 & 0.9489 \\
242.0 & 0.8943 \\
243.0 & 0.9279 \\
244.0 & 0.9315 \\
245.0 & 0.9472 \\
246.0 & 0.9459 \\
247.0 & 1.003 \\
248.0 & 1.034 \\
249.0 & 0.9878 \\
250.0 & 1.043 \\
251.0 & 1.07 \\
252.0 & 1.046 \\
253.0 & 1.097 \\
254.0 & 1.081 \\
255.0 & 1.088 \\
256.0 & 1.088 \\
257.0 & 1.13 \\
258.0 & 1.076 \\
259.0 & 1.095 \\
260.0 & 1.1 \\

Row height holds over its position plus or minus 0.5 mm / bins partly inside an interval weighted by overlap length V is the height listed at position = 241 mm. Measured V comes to 0.9489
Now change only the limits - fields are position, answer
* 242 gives 0.8943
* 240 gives 1.004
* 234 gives 1.184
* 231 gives 1.314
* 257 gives 1.13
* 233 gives 1.249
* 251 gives 1.07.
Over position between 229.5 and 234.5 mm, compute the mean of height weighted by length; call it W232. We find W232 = 1.25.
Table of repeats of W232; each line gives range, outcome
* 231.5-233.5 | 1.23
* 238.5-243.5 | 0.958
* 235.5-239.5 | 1.05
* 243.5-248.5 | 0.972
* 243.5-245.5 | 0.939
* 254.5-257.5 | 1.1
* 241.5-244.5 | 0.918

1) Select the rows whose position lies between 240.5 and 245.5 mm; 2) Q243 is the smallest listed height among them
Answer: 0.8943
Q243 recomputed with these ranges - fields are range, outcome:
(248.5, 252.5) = 0.9878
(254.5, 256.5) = 1.088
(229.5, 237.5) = 1.043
